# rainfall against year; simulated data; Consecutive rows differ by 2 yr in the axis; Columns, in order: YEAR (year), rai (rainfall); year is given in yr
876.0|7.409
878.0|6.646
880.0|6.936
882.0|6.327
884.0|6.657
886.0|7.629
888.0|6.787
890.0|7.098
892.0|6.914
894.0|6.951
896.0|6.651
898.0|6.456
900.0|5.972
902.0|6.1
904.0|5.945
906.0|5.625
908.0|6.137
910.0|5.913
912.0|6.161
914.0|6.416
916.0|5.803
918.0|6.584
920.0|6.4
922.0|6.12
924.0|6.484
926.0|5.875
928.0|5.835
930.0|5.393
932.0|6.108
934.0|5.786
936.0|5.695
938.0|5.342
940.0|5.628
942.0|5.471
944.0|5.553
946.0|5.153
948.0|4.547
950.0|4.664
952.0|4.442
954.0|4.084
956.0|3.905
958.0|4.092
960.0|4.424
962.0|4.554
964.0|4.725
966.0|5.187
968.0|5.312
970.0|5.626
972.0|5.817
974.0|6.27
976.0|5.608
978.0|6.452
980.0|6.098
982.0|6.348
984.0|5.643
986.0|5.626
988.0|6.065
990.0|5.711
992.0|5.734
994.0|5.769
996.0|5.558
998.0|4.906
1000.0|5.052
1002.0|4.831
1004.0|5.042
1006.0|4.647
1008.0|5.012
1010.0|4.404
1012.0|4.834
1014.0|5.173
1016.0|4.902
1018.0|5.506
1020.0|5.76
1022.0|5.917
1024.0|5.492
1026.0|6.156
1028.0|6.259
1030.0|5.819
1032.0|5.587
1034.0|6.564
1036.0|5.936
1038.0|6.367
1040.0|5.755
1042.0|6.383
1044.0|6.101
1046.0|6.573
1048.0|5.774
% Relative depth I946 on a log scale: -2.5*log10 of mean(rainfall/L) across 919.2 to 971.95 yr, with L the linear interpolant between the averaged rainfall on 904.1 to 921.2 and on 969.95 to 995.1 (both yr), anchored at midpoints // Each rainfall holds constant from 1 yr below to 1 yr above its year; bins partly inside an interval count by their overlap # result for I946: 0.149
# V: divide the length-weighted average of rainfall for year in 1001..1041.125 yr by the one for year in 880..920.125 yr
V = 0.9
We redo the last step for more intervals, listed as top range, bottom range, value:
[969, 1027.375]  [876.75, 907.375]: 0.84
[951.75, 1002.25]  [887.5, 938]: 0.86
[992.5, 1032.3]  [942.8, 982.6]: 1.04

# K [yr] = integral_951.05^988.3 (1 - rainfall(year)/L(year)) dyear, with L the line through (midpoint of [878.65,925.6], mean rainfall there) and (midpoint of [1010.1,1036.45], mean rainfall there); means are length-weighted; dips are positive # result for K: 4.45 yr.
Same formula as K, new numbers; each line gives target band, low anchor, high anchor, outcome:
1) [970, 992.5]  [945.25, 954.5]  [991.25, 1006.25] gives -4.28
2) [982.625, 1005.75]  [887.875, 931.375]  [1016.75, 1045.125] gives 2.34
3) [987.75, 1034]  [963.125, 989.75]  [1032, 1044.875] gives 4.32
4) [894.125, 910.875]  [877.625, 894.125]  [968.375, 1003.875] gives 1.37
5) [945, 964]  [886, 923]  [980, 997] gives 5.03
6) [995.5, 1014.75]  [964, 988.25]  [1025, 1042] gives 3.26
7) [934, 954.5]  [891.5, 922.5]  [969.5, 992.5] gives 3.28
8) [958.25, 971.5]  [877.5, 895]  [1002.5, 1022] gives 1.83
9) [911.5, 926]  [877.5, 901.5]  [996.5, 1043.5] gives 0.46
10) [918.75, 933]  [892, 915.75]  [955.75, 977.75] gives -0.47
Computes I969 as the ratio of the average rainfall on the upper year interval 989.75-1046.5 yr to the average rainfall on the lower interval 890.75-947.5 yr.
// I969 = 0.93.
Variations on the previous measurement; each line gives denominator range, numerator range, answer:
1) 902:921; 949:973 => 0.78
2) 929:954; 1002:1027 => 0.99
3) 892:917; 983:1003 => 0.88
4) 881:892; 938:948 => 0.78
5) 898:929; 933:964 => 0.80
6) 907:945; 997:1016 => 0.82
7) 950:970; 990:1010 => 1.13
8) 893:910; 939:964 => 0.76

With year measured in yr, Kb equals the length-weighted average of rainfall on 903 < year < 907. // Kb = 5.79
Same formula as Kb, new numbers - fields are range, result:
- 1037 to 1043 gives 6.17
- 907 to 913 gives 6.07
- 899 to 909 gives 5.96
